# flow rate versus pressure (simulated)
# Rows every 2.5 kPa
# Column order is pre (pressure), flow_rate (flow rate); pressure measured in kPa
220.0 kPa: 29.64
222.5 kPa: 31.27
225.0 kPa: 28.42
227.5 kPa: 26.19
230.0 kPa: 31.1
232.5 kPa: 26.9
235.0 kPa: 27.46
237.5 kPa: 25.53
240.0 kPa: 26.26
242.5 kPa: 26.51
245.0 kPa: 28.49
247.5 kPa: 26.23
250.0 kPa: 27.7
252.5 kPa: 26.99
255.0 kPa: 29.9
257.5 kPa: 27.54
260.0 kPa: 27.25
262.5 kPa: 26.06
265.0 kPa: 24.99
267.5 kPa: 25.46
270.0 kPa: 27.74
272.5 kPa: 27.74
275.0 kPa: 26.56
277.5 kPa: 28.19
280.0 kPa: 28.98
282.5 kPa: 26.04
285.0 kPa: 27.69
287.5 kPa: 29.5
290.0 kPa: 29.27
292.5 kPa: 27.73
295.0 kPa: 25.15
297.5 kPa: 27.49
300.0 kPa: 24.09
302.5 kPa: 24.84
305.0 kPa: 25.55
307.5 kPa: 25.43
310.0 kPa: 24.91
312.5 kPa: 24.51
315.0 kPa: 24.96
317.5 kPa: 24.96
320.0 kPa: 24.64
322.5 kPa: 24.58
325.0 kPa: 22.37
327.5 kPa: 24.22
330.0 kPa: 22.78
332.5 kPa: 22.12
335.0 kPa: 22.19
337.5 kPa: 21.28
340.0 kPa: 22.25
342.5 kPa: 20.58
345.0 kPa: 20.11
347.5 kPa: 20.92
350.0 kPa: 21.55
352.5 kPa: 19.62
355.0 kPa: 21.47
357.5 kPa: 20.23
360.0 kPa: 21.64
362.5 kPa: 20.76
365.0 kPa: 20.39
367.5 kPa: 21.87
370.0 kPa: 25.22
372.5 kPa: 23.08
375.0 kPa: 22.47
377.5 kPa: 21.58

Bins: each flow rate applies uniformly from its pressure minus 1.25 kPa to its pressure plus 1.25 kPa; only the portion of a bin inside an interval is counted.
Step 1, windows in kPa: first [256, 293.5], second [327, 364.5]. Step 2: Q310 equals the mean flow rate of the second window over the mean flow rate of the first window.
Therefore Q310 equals 0.78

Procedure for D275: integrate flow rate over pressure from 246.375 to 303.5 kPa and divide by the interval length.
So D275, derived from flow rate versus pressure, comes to 27.1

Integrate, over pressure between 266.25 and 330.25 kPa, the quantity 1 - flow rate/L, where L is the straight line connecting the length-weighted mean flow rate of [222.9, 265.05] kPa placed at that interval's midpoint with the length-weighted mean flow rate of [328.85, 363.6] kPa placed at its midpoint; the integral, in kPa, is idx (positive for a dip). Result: -5.0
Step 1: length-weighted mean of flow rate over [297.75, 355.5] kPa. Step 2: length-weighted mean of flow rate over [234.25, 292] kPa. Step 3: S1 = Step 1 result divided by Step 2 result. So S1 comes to 0.8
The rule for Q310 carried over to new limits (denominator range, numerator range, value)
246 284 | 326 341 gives 0.83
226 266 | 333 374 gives 0.79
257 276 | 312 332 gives 0.90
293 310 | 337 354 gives 0.82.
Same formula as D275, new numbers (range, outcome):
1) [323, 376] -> 21.8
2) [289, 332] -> 25.1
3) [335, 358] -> 21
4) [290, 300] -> 26.8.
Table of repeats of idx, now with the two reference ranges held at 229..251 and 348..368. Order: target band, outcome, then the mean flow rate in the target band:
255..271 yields -0.4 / 26.8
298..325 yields -1.6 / 24.8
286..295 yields -1.4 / 28.3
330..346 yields 0.3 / 21.5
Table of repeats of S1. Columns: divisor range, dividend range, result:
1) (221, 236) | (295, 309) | 0.89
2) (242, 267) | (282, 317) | 0.97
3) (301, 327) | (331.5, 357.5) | 0.86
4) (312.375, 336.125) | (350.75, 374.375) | 0.91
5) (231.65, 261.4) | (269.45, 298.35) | 1.02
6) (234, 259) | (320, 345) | 0.82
